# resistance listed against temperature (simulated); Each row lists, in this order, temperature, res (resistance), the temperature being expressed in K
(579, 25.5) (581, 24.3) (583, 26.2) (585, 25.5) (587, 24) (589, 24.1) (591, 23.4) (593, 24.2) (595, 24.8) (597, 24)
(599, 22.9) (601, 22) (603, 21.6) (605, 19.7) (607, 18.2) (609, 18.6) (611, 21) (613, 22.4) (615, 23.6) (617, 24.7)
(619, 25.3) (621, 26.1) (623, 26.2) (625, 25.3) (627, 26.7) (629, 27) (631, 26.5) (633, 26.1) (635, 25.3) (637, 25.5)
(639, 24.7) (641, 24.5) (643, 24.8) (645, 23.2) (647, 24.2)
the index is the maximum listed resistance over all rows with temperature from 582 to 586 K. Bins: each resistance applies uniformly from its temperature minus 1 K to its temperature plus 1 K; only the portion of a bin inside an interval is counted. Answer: 26.2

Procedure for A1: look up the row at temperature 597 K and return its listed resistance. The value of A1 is 24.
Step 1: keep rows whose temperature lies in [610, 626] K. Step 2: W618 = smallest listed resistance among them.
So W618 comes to 21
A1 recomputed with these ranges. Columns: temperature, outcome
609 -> 18.6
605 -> 19.7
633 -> 26.1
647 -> 24.2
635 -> 25.3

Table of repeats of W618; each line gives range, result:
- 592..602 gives 22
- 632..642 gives 24.5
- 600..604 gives 21.6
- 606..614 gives 18.2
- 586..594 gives 23.4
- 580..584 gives 24.3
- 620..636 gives 25.3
